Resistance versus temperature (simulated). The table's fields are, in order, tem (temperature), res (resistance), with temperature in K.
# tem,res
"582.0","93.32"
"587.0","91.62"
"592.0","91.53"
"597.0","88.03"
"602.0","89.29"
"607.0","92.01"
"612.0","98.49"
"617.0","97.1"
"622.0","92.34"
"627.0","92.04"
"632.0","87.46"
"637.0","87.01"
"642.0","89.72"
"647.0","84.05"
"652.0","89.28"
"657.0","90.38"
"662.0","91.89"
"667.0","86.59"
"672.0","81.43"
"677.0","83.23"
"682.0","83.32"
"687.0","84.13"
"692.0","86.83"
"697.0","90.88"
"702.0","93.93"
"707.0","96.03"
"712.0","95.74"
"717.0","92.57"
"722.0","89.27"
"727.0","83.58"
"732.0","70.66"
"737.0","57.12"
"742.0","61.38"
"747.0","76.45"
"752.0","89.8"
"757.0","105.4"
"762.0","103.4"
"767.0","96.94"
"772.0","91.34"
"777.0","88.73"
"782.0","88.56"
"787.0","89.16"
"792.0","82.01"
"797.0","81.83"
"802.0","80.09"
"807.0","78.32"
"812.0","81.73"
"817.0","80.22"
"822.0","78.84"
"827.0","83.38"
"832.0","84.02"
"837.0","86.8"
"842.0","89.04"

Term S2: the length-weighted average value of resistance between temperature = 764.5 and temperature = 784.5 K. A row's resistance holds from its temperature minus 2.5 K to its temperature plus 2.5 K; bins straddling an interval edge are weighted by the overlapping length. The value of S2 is 91.4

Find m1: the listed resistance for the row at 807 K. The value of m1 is 78.32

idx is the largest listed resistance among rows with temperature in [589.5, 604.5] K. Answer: 91.53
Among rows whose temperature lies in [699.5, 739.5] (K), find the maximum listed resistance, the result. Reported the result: 96.03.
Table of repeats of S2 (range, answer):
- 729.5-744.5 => 63.1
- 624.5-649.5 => 88.1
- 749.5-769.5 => 98.9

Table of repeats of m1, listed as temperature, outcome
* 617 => 97.1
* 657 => 90.38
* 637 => 87.01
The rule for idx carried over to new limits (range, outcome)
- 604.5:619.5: 98.49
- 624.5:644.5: 92.04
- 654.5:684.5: 91.89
